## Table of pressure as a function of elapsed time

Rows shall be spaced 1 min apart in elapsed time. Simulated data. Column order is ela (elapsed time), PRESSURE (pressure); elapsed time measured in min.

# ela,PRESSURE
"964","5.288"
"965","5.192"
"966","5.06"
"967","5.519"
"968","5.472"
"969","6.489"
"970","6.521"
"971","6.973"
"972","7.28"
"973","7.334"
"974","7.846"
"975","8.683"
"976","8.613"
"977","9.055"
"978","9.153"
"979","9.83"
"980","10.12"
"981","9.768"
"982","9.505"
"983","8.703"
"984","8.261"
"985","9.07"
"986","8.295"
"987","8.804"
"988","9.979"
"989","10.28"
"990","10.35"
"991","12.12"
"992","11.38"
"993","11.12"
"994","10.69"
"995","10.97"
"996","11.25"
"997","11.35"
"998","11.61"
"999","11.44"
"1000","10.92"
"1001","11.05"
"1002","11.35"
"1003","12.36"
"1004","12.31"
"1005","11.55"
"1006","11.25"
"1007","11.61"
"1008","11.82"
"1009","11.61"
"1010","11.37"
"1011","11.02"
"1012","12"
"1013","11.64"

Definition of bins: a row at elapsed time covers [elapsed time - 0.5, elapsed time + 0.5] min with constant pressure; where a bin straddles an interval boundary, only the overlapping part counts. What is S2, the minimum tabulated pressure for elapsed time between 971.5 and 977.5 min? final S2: 7.28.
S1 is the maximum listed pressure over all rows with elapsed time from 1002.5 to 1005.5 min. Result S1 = 12.36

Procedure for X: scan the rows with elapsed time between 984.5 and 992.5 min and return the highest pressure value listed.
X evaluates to 12.12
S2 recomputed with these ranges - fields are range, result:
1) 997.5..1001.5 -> 10.92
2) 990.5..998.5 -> 10.69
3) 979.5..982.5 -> 9.505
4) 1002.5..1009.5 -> 11.25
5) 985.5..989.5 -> 8.295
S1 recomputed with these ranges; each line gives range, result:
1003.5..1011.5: 12.31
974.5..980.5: 10.12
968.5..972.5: 7.28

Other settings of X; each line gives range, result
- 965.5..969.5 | 6.489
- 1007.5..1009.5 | 11.82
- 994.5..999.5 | 11.61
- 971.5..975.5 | 8.683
